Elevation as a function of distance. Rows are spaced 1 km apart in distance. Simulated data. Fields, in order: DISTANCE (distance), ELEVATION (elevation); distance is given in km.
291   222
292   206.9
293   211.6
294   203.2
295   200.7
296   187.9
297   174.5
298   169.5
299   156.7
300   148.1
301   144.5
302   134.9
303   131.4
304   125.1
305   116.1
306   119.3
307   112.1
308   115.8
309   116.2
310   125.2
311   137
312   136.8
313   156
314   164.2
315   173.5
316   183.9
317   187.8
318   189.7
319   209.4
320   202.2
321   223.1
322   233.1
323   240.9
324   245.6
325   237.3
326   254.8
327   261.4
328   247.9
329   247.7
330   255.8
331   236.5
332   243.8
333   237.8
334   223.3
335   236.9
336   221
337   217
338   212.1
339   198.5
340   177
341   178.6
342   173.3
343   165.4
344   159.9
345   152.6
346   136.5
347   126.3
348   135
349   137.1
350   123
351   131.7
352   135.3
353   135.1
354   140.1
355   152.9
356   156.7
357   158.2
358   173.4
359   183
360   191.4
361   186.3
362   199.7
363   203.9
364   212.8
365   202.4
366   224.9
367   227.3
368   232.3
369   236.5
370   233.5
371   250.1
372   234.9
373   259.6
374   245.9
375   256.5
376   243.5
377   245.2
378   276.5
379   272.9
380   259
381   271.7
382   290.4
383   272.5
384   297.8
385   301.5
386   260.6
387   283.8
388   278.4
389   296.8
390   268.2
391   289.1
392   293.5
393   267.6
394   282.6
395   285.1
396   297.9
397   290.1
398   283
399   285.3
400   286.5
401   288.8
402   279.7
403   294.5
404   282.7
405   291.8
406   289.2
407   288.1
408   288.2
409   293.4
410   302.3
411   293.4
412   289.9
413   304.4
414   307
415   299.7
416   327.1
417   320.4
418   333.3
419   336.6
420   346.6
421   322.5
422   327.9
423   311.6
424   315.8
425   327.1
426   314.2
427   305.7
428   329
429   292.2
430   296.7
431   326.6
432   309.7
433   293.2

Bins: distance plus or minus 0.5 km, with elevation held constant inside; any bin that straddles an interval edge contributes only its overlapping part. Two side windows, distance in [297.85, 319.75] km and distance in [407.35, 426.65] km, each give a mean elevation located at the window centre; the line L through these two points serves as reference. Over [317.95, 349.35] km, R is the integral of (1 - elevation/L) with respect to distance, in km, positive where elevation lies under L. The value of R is -4.2 km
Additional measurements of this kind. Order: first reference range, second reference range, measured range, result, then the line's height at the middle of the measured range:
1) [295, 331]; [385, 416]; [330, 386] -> 6.81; 236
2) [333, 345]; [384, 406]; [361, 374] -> 0.88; 242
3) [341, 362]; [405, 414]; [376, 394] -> -3.24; 235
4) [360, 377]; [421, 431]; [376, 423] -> -3.07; 274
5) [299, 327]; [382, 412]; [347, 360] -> 4.54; 227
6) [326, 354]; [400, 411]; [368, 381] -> -0.47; 242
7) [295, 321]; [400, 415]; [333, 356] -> 3.98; 205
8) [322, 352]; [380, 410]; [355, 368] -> 2.38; 236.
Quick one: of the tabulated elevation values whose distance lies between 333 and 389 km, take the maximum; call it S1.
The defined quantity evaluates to 301.5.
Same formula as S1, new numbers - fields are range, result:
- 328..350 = 255.8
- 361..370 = 236.5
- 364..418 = 333.3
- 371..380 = 276.5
